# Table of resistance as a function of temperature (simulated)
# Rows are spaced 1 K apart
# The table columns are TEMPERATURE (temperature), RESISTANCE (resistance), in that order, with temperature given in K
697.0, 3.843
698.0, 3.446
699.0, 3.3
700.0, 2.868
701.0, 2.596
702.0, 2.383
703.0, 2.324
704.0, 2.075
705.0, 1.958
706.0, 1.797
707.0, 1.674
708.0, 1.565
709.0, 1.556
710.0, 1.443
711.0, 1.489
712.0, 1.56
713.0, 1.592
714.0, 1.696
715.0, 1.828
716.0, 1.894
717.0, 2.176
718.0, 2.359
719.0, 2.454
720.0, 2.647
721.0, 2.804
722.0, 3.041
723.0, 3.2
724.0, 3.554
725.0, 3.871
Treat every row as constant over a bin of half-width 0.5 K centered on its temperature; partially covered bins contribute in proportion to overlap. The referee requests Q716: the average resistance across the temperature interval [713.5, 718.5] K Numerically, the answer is 1.99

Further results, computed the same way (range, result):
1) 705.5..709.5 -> 1.65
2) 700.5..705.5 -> 2.27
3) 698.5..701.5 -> 2.92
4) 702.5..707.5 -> 1.97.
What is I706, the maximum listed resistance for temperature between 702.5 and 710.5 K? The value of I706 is 2.324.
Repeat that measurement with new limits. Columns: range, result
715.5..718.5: 2.359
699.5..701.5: 2.868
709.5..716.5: 1.894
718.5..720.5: 2.647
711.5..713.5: 1.592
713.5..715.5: 1.828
